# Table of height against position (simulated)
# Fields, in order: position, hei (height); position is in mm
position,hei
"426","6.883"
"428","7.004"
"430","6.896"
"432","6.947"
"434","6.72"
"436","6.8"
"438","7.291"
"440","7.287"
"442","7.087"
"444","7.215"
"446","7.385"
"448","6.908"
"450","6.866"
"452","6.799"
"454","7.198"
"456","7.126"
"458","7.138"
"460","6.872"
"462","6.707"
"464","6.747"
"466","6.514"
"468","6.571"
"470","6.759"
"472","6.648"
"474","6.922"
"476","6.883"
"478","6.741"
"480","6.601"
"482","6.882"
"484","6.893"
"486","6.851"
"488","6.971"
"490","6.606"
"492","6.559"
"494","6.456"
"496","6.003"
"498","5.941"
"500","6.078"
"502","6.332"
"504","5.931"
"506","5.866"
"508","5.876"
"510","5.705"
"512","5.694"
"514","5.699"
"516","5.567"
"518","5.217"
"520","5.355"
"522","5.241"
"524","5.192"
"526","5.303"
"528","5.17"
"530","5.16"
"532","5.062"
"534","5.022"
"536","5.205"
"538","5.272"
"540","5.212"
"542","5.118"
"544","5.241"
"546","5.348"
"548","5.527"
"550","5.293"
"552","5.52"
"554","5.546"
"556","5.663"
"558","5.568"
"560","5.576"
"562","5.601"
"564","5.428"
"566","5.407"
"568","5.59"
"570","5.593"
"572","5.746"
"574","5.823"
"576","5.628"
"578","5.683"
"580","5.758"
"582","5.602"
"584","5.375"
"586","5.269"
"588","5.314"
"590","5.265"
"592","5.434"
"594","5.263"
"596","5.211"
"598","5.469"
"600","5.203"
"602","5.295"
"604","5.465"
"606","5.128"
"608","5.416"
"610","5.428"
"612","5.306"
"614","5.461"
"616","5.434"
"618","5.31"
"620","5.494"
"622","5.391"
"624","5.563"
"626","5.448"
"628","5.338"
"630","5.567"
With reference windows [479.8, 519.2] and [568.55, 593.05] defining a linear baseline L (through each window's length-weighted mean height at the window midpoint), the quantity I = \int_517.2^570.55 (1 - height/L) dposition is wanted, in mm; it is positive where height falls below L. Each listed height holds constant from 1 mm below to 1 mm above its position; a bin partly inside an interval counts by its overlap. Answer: 4.35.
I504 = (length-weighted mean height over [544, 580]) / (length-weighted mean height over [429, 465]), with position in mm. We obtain 0.8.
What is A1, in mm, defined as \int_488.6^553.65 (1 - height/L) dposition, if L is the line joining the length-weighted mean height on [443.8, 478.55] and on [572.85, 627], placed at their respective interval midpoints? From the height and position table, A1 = 6.9 mm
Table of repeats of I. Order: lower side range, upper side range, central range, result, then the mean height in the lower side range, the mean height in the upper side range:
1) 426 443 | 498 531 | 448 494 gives -3.28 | 7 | 5.6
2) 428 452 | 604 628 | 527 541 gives 2.27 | 7.03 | 5.4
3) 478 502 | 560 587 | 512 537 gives 3.48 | 6.53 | 5.58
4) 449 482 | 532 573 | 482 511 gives 0.07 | 6.82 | 5.41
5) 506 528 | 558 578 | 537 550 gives 0.61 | 5.49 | 5.6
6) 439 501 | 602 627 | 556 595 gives 1.66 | 6.78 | 5.4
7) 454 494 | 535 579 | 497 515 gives 1.10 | 6.79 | 5.48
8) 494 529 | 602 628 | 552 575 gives -0.22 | 5.68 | 5.4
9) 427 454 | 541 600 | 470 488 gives -0.68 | 7.02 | 5.47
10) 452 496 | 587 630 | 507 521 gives 1.70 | 6.77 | 5.37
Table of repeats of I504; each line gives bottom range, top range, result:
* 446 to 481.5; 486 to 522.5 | 0.87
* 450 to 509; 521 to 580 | 0.82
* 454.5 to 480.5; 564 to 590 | 0.82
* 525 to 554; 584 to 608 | 1.01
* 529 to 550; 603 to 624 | 1.03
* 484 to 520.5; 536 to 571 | 0.90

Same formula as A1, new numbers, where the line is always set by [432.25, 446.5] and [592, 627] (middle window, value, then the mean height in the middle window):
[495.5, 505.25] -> 0.63 mm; 6.05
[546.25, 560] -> 0.99 mm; 5.51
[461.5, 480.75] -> 0.17 mm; 6.71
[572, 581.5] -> -0.03 mm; 5.72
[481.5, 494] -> -0.30 mm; 6.76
